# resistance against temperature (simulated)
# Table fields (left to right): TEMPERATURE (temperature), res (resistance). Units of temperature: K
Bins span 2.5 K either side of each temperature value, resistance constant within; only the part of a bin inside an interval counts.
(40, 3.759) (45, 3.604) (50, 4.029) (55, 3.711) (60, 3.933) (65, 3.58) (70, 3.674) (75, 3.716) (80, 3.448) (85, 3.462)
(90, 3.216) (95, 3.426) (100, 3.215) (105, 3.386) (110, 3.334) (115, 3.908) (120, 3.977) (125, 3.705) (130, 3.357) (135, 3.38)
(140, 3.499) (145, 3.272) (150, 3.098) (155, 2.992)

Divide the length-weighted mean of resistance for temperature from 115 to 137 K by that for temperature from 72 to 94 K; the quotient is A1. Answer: 1.05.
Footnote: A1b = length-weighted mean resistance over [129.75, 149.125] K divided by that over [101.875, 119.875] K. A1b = 0.94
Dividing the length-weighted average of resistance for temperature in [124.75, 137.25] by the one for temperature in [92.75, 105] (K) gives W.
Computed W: 1.03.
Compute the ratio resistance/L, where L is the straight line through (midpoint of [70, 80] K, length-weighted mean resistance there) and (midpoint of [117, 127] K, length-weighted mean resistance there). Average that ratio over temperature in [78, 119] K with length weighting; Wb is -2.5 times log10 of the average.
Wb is 0.09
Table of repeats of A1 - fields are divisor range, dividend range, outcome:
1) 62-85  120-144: 0.98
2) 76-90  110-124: 1.11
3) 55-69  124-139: 0.93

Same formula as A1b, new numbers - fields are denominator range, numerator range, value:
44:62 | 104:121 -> 0.95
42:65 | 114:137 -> 0.96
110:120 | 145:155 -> 0.82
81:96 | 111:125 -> 1.14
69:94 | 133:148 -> 0.97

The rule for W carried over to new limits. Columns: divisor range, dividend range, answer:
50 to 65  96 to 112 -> 0.87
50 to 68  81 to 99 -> 0.89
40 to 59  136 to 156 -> 0.86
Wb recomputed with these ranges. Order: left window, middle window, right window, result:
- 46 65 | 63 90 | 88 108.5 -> 0.01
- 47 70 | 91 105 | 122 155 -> 0.08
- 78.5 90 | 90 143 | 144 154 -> -0.07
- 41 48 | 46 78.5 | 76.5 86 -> -0.05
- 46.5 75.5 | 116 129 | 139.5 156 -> -0.13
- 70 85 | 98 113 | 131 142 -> 0.05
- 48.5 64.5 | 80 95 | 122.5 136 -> 0.10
